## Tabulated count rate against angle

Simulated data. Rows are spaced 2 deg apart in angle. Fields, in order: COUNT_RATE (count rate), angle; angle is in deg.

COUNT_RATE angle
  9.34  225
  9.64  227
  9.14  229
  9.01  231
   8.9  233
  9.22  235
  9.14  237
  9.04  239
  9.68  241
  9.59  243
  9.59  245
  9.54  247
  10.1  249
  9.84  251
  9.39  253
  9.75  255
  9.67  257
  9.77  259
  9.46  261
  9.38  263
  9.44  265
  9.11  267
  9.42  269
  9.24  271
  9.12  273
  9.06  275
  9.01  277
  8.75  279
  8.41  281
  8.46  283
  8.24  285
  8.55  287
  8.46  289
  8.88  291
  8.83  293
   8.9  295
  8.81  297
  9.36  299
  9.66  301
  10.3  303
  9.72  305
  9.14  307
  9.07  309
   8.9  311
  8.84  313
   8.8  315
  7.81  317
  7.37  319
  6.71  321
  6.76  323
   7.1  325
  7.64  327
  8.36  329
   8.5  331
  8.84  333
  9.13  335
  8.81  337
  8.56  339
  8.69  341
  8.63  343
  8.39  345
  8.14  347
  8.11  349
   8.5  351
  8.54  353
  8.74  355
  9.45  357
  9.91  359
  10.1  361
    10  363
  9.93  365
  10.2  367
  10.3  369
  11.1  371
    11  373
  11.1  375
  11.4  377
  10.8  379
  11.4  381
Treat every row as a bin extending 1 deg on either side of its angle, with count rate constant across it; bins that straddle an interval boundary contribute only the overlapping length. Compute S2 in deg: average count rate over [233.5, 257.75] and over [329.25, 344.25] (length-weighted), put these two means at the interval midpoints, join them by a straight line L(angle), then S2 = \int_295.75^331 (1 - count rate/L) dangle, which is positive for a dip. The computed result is 1.7 deg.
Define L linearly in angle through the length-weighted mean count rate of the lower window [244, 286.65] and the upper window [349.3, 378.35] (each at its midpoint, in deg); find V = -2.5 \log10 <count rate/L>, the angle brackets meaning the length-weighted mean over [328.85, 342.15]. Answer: 0.12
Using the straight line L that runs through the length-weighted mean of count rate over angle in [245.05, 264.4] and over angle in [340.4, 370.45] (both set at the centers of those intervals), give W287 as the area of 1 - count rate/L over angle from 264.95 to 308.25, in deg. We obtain 2.2 deg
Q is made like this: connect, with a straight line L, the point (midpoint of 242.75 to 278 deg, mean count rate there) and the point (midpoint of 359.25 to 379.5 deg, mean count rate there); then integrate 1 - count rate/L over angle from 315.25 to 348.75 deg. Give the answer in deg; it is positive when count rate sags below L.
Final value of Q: 6.9 deg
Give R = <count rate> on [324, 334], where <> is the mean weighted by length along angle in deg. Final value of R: 8.09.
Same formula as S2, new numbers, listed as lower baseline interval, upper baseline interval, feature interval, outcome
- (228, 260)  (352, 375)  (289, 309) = 1.0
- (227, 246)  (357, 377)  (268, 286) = 1.4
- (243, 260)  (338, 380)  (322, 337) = 2.4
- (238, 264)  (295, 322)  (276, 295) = 1.0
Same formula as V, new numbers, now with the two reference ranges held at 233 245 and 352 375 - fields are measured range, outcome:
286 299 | 0.10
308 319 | 0.14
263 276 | 0.03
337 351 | 0.17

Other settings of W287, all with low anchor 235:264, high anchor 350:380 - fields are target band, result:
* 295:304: 0.3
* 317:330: 3.3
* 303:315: 0.8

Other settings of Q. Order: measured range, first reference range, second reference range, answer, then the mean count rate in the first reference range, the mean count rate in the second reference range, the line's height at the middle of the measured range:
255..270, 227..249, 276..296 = -0.8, 9.34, 8.65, 8.99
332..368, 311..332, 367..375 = 1.8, 7.84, 10.8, 9.52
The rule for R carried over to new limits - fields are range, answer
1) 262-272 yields 9.32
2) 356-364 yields 9.87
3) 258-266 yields 9.51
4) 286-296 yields 8.72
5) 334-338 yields 8.97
